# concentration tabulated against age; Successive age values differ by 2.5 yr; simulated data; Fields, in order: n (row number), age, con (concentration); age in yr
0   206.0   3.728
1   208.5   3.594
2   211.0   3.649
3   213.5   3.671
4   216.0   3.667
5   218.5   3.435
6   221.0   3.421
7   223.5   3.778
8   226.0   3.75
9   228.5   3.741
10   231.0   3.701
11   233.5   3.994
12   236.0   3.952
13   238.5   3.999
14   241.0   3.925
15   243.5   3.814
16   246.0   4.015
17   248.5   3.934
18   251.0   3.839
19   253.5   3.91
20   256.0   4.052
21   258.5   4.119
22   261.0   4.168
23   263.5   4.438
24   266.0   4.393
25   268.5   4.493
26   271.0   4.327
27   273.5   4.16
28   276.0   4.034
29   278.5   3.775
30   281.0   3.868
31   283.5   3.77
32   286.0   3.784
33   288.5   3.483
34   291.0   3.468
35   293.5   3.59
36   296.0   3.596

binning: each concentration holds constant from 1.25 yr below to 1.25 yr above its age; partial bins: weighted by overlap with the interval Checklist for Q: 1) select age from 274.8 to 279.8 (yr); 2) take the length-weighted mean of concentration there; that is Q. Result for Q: 3.9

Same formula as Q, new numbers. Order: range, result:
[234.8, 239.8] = 3.98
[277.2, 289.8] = 3.74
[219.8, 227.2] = 3.65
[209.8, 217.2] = 3.66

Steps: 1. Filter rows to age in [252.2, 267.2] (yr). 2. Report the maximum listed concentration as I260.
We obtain 4.438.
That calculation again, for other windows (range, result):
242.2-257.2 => 4.052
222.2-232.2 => 3.778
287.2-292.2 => 3.483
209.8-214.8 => 3.671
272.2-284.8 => 4.16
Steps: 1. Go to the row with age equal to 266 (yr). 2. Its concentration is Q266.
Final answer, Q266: 4.393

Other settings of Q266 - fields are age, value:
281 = 3.868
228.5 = 3.741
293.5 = 3.59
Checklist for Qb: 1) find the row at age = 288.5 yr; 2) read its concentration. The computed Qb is 3.483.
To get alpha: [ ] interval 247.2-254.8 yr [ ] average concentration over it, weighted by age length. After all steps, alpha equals 3.9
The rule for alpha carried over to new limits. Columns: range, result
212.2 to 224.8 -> 3.6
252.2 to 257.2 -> 3.98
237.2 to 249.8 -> 3.94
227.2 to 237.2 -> 3.85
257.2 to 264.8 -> 4.24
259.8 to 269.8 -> 4.37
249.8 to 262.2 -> 4.02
